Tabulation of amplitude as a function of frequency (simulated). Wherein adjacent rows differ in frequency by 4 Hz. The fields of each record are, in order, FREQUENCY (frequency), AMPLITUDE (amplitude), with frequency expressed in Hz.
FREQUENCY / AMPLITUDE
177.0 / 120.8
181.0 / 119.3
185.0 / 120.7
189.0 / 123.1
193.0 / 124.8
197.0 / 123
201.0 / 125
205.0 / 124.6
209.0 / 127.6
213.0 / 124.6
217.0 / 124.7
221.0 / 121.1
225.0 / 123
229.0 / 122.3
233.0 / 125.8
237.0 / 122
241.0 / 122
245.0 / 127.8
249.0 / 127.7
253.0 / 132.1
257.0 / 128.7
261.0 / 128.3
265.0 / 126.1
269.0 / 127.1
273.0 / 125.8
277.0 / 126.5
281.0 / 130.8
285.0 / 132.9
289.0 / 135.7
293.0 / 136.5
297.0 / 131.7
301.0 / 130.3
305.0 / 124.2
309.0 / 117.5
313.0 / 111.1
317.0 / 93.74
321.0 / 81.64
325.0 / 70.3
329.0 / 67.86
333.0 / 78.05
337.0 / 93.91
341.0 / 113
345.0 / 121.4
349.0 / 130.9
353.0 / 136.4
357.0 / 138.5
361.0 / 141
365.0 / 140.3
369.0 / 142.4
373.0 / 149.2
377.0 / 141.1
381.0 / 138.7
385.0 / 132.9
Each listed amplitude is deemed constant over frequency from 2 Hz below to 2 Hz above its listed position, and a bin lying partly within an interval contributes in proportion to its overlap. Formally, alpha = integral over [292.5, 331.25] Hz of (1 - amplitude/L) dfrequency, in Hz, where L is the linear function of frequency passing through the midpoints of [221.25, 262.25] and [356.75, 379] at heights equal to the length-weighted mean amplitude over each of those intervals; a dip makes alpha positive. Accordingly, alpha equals 8.5 Hz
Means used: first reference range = 126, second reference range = 142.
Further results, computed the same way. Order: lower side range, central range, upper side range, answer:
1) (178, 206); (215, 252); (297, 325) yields -2.0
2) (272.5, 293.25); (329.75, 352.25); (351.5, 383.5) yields 5.1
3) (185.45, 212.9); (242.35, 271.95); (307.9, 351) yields -4.1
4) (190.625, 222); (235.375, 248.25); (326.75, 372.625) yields -0.1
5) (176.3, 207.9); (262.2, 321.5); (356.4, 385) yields 4.3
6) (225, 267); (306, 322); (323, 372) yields 2.0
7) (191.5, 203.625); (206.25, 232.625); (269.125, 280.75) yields 0.2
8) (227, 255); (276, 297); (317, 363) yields -2.9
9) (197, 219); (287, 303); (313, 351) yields -4.5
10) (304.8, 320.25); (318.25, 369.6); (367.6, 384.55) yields 6.2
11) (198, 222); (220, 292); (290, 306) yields 0.6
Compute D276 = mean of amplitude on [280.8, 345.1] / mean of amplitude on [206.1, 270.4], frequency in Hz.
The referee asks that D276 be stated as 0.9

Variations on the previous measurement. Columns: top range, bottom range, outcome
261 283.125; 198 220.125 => 1.02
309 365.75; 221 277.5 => 0.86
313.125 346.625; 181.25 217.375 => 0.73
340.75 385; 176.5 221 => 1.11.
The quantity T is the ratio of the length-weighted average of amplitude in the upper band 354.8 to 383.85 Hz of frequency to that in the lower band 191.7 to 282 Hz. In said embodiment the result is 1.12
